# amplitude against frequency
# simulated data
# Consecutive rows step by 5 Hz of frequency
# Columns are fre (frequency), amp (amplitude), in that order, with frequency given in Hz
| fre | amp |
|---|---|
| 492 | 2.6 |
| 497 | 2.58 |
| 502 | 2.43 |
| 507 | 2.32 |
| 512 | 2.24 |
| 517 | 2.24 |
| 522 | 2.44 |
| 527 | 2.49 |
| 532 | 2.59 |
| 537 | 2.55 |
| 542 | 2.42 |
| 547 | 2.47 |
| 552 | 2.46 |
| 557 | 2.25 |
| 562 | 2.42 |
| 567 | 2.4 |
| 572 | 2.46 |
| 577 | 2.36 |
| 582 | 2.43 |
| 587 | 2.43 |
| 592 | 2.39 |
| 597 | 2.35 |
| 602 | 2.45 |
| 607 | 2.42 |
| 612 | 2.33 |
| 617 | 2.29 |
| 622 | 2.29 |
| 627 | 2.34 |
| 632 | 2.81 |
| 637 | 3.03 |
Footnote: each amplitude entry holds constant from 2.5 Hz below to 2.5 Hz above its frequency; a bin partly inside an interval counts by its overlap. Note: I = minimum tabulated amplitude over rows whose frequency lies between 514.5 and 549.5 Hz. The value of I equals 2.24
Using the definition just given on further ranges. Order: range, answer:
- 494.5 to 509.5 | 2.32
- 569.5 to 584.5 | 2.36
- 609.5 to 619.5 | 2.29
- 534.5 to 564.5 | 2.25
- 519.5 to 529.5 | 2.44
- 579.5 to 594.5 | 2.39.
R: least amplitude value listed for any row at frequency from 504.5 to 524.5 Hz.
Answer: 2.24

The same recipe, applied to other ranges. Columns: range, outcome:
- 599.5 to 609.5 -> 2.42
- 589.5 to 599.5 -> 2.35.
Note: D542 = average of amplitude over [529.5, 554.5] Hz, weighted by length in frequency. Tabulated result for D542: 2.5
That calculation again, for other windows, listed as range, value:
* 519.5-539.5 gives 2.52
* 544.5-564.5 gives 2.4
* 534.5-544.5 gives 2.49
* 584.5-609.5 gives 2.41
